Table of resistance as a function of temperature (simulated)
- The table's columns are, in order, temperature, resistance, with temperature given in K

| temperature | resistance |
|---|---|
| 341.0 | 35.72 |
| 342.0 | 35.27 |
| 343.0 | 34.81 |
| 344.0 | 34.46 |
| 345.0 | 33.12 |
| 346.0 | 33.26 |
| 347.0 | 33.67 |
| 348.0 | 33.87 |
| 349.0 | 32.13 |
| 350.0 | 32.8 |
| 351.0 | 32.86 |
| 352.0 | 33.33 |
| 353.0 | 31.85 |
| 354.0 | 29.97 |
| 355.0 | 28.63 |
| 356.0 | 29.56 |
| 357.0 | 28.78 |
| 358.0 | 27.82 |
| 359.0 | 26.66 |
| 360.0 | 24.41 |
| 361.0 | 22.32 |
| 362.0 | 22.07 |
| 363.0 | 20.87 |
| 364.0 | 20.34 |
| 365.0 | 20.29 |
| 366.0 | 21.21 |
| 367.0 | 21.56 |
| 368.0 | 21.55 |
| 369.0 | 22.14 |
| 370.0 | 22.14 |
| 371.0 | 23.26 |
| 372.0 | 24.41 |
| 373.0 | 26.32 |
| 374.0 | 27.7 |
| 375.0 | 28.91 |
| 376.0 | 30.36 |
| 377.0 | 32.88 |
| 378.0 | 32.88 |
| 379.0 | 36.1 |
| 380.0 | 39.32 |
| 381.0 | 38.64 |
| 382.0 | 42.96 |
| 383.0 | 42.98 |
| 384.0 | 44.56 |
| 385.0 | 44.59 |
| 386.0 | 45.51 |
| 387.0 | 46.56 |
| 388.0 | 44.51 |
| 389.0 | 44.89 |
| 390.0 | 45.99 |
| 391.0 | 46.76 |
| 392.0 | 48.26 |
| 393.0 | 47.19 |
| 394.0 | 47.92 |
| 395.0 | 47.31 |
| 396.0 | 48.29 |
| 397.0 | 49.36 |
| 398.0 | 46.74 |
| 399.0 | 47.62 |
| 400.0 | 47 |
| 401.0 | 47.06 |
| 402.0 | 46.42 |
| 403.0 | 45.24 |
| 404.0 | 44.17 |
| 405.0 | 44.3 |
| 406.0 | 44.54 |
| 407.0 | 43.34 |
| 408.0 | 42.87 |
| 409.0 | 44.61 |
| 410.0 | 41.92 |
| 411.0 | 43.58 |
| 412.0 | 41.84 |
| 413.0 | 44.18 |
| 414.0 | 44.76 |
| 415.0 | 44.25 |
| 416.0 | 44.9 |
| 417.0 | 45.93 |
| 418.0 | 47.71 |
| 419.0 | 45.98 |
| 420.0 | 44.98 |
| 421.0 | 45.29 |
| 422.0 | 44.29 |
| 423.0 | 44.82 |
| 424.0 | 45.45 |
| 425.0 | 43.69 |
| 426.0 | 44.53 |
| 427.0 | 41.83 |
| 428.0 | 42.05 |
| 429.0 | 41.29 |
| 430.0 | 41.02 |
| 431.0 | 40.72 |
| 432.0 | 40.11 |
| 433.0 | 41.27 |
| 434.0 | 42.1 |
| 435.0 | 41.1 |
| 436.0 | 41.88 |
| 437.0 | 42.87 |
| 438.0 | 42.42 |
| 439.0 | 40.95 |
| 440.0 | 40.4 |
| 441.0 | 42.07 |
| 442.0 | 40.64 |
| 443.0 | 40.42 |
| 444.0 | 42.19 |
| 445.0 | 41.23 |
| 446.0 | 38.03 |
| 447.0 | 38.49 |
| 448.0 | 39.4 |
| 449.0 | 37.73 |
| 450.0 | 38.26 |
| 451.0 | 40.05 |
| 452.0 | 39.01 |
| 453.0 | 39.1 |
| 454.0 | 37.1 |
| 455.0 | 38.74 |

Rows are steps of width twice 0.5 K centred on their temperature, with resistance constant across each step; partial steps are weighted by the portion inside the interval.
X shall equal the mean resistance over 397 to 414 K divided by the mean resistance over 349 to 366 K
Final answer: 1.66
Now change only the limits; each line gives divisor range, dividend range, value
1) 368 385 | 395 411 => 1.41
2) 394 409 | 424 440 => 0.91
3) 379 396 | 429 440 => 0.93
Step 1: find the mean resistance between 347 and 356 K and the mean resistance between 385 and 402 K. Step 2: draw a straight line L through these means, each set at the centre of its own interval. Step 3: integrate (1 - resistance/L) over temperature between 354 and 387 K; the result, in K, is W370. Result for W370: 7.9 K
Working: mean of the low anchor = 31.9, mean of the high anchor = 46.9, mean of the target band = 29.7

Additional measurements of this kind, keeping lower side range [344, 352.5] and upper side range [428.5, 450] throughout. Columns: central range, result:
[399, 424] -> -4.2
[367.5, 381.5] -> 2.5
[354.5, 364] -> 2.4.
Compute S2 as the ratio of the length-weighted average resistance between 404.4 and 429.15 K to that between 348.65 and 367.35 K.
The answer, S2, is 1.65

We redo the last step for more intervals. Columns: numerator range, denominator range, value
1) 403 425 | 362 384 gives 1.55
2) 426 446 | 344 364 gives 1.41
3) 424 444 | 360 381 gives 1.60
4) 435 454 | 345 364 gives 1.39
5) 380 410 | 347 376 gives 1.71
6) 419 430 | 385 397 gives 0.94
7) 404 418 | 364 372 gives 2.02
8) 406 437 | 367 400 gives 1.13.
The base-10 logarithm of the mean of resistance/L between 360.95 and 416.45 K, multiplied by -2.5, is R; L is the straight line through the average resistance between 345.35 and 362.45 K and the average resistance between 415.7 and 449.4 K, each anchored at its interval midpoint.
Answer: -0.08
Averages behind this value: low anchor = 29.7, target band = 38.4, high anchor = 42.3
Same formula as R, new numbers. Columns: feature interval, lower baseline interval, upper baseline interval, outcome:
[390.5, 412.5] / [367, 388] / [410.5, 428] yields -0.15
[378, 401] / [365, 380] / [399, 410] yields -0.23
